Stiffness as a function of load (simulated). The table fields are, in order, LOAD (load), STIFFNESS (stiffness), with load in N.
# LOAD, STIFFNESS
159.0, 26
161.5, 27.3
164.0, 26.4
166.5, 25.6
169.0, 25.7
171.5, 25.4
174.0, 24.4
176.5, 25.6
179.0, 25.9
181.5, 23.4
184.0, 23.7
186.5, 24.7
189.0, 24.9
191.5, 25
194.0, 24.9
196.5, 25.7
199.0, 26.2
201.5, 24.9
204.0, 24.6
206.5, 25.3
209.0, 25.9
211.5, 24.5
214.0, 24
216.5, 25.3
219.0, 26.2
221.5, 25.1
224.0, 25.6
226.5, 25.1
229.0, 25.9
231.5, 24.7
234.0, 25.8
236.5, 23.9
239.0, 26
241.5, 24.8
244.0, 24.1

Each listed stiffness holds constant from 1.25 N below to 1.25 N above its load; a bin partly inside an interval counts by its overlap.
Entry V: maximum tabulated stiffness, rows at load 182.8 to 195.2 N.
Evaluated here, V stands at 25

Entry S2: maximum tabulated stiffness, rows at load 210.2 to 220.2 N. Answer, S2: 26.2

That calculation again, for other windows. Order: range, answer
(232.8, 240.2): 26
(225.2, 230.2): 25.9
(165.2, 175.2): 25.7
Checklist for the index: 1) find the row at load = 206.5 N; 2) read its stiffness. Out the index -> 25.3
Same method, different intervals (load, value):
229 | 25.9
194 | 24.9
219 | 26.2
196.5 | 25.7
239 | 26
